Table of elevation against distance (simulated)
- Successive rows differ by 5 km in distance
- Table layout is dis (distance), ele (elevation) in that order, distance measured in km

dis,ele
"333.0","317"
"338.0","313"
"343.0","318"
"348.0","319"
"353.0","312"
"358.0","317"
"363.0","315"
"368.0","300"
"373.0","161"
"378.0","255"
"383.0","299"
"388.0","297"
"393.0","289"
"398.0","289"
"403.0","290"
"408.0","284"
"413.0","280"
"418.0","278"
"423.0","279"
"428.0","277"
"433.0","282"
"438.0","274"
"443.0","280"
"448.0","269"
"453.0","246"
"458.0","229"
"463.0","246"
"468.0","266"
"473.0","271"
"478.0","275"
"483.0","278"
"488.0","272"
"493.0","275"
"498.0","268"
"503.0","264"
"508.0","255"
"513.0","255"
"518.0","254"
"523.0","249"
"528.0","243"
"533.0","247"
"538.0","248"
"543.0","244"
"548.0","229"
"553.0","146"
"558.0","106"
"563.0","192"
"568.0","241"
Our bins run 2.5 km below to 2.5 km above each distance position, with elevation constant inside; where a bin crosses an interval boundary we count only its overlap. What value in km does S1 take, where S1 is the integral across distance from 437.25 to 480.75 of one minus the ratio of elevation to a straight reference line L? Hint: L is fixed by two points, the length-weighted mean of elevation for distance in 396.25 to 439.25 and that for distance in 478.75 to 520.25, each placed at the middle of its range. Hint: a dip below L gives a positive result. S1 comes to 1.9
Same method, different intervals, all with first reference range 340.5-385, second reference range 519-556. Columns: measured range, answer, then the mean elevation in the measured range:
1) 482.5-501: -2.1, 272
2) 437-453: -0.6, 270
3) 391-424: -1.4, 284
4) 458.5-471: 0.1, 252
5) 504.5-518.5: -1.1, 255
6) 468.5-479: -0.9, 271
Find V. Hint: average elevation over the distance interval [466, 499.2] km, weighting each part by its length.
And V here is 272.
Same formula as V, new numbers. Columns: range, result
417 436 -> 279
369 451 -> 274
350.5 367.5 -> 313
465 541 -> 261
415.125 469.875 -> 266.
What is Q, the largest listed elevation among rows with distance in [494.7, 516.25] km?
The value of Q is 268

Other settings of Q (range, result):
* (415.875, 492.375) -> 282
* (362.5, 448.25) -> 315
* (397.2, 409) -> 290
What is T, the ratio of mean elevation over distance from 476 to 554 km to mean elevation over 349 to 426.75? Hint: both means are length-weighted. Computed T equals 0.9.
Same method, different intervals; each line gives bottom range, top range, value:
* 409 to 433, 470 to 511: 0.97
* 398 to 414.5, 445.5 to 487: 0.91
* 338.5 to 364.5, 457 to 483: 0.83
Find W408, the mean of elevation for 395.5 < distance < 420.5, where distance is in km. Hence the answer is 284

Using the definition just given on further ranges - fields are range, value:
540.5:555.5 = 206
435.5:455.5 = 267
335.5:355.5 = 316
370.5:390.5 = 253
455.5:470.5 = 247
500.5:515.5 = 258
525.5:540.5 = 246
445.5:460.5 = 248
